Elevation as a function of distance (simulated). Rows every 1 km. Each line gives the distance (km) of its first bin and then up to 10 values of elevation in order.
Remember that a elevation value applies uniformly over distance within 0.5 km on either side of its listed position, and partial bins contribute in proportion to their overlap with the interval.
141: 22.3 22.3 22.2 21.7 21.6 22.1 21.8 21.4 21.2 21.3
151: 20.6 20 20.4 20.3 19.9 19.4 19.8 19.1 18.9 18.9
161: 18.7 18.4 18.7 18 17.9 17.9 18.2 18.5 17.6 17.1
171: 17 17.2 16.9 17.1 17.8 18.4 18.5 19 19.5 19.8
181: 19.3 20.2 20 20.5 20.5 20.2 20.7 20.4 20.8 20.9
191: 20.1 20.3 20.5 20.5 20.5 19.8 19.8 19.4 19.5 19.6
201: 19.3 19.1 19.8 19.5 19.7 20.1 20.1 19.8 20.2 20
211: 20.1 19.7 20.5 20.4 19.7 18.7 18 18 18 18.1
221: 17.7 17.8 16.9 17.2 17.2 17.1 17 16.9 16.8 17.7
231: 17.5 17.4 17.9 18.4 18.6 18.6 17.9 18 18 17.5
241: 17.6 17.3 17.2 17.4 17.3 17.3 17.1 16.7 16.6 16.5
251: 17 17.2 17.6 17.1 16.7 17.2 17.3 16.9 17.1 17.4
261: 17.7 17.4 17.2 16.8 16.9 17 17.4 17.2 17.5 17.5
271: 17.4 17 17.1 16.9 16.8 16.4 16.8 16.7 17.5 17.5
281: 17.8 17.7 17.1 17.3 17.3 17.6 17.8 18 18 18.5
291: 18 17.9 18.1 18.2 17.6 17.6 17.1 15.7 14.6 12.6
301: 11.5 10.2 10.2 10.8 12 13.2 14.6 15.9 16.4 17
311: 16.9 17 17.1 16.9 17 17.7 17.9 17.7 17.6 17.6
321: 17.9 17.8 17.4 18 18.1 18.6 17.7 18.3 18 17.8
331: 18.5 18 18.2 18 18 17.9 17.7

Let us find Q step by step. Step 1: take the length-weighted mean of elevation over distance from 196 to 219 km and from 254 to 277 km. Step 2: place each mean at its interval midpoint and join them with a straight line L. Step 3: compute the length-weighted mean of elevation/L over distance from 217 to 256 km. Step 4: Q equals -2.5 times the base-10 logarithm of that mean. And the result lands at 0.05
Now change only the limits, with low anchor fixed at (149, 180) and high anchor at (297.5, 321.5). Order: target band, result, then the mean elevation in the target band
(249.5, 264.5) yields -0.040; 17.1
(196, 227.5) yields -0.081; 19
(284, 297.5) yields -0.136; 17.8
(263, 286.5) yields -0.071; 17.2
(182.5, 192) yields -0.126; 20.4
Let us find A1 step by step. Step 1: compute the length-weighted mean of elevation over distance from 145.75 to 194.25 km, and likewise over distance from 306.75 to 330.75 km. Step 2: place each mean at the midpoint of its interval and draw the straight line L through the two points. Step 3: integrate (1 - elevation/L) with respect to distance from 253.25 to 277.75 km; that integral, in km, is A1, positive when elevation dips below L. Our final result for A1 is 1.4 km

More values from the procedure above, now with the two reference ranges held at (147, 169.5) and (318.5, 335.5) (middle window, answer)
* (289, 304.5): 2.5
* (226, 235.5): 0.6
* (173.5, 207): -1.1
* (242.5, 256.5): 1.2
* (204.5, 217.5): -0.6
